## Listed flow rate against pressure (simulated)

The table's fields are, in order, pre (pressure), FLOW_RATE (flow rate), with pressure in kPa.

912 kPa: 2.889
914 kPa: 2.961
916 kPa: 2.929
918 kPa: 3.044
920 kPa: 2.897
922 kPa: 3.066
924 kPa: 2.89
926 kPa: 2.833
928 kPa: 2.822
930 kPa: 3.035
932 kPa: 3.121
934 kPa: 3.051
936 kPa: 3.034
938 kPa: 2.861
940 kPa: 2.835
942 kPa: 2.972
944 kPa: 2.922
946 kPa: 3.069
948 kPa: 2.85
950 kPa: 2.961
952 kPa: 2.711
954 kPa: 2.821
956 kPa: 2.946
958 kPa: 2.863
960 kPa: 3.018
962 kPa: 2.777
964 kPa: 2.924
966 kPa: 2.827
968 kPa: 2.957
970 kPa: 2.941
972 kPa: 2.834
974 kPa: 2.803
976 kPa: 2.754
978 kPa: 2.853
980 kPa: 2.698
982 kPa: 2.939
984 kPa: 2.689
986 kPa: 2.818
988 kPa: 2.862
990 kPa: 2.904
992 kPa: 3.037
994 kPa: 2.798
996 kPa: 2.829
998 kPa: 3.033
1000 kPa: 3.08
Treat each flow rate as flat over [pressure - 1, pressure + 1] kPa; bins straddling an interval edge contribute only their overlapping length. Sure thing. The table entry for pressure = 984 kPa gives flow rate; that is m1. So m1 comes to 2.689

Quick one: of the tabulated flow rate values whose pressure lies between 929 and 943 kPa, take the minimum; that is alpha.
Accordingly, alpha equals 2.835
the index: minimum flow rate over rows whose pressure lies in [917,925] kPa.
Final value 2.89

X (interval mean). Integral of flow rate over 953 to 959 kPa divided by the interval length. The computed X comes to 2.88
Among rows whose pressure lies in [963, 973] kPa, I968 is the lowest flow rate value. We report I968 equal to 2.827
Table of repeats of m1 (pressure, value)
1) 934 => 3.051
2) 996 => 2.829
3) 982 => 2.939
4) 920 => 2.897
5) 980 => 2.698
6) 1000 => 3.08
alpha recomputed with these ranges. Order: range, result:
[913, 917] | 2.929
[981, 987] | 2.689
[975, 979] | 2.754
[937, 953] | 2.711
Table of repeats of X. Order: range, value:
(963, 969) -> 2.9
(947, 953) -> 2.84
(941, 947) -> 2.99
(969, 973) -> 2.89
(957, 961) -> 2.94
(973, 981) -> 2.78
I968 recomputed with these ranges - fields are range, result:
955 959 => 2.863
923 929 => 2.822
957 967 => 2.777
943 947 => 2.922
